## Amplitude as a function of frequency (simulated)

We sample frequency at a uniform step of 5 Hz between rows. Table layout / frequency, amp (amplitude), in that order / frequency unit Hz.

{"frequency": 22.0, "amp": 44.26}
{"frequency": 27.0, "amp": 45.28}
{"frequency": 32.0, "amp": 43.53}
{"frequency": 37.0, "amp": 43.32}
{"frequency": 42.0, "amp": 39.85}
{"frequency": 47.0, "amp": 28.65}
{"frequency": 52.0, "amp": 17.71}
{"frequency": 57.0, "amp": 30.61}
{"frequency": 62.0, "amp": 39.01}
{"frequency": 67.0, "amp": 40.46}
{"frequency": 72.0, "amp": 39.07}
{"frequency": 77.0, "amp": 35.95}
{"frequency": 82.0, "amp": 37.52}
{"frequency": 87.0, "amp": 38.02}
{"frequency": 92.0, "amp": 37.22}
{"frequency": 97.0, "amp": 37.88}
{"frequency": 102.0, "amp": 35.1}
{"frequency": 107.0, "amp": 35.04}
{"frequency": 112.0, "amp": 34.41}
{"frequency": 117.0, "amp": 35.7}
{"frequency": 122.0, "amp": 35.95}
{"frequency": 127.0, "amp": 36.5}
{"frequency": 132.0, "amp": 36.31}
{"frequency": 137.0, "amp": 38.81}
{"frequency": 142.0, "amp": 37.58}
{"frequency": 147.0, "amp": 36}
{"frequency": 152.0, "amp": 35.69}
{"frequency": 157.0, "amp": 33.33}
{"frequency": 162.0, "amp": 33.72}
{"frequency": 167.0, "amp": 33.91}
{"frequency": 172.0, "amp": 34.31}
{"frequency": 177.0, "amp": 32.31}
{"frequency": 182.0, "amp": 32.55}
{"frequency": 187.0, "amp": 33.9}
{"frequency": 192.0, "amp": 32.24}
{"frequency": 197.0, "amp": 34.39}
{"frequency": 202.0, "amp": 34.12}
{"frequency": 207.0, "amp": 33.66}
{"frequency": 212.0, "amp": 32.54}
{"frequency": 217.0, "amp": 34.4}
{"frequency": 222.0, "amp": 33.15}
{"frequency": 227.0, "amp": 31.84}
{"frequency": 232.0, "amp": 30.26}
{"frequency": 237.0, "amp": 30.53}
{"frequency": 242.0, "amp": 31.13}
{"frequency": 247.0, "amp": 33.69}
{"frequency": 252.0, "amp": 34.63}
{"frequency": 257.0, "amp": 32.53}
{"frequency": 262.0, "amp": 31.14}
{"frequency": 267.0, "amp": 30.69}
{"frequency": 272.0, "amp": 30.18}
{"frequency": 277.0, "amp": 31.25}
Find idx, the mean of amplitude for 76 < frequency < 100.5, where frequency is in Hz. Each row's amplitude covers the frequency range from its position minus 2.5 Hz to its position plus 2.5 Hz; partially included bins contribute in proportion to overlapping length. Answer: 37.3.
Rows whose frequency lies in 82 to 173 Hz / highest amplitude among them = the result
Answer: 38.81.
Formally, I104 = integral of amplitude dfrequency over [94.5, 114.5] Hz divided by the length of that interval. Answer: 35.6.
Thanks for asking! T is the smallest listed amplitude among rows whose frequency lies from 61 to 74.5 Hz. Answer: 39.01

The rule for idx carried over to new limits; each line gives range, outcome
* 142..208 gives 34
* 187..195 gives 32.9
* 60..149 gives 37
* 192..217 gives 33.6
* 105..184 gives 35.1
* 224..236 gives 31.1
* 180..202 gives 33.4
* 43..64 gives 29.5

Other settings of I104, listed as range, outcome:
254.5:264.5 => 31.8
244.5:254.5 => 34.2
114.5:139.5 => 36.7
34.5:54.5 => 32.4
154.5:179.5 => 33.5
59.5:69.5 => 39.7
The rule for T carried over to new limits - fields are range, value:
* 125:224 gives 32.24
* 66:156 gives 34.41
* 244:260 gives 32.53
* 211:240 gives 30.26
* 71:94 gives 35.95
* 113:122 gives 35.7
